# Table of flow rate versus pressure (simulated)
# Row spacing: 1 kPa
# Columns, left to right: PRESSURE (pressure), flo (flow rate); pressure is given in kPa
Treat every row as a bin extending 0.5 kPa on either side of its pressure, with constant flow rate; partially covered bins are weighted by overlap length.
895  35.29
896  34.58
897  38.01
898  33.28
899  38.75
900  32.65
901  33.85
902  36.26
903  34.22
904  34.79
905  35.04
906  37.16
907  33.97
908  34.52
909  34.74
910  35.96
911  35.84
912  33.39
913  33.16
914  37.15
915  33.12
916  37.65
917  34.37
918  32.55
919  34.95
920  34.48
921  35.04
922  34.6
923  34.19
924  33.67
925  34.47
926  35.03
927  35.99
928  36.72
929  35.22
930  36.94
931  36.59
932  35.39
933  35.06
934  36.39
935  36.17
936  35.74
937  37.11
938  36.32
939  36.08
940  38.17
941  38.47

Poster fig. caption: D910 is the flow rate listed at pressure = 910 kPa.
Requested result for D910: 35.96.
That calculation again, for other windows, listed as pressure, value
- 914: 37.15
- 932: 35.39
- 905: 35.04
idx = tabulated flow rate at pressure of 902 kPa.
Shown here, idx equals 36.26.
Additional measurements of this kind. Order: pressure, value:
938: 36.32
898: 33.28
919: 34.95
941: 38.47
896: 34.58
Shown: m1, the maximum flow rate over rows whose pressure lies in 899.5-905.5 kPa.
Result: 36.26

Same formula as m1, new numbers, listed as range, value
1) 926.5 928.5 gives 36.72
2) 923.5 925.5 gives 34.47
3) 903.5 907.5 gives 37.16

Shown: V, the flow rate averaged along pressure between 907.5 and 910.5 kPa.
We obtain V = 35.1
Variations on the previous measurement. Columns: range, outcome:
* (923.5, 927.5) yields 34.8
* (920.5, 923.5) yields 34.6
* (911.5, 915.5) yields 34.2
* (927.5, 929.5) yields 36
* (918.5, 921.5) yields 34.8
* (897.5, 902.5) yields 35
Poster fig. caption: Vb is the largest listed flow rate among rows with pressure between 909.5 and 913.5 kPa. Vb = 35.96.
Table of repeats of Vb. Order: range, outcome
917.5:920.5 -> 34.95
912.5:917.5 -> 37.65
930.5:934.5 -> 36.59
